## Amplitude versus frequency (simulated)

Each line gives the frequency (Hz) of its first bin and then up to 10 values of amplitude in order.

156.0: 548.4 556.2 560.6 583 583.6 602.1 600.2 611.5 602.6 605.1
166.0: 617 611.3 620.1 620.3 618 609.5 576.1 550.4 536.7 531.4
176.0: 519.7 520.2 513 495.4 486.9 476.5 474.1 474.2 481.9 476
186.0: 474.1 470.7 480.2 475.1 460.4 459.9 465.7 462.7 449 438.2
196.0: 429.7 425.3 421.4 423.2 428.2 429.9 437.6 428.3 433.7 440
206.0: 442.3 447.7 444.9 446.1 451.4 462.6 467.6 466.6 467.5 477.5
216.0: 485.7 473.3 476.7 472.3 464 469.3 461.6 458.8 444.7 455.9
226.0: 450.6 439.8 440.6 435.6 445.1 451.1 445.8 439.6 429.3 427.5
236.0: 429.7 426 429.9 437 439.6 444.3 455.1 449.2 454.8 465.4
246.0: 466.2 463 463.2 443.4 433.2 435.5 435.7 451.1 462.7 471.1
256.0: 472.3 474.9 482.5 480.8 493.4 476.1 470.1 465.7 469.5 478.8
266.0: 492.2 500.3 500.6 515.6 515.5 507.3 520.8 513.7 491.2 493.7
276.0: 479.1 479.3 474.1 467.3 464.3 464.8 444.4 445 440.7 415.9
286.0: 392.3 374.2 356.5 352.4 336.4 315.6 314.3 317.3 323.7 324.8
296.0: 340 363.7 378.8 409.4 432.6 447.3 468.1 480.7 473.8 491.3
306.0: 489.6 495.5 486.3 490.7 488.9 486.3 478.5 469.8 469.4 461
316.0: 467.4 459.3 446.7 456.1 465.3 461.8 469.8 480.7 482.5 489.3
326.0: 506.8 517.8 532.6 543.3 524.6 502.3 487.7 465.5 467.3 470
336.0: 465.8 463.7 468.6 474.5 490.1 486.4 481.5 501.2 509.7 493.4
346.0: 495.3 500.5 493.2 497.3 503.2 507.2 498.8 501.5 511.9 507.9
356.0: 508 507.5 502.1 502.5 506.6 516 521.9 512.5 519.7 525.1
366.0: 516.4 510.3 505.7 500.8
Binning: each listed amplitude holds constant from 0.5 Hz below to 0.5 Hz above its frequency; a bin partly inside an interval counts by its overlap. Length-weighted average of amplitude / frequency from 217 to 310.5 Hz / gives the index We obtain 447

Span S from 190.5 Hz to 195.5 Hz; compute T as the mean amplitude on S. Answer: 455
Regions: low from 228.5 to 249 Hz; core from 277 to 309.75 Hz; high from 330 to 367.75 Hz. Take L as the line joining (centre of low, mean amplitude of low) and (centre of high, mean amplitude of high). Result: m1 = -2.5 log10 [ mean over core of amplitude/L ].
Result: 0.13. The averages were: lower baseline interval 445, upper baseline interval 498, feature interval 416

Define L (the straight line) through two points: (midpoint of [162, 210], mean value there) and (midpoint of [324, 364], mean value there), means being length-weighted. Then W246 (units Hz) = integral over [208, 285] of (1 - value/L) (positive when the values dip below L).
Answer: 5.34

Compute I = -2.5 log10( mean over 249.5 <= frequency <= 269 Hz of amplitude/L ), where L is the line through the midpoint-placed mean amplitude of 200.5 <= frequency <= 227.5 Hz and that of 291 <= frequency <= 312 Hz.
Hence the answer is -0.08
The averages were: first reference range 455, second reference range 424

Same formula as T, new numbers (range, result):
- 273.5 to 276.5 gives 488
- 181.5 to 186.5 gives 476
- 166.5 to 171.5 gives 616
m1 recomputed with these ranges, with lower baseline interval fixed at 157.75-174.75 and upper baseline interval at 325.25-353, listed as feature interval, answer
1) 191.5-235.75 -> 0.253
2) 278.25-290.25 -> 0.256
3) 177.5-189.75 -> 0.211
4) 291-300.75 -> 0.409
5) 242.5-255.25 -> 0.204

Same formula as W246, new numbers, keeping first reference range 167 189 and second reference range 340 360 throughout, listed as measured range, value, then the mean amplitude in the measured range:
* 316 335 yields 0.7 Hz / 486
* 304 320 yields 1.0 Hz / 475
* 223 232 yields 1.2 Hz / 446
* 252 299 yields 6.5 Hz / 440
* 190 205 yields 2.4 Hz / 439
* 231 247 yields 2.3 Hz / 444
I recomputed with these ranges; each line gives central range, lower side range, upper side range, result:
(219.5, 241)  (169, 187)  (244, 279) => 0.11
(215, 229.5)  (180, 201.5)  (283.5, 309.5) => -0.04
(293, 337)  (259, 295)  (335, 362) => 0.02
